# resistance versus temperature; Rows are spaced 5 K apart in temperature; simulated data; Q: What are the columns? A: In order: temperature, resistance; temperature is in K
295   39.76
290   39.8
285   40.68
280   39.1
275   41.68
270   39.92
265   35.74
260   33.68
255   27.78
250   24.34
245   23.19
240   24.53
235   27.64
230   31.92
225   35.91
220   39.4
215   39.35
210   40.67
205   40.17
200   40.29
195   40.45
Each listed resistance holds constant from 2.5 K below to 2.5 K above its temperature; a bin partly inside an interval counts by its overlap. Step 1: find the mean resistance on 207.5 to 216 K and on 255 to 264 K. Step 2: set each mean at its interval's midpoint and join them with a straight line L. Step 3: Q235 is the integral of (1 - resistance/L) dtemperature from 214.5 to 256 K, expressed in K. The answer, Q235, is 7.31 K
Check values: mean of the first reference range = 40.1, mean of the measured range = 30.1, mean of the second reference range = 32.4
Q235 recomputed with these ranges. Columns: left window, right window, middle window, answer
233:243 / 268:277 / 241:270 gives 3.5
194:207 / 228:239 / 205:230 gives -2.8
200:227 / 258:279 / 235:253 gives 6.5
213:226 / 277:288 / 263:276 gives 0.2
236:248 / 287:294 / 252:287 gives -3.7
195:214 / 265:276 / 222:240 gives 4.0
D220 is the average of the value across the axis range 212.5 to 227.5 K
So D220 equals 38.2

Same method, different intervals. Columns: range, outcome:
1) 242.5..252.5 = 23.8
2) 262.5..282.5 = 39.1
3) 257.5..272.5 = 36.4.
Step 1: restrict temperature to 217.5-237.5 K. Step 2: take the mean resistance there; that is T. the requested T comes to 33.7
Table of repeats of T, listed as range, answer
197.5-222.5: 40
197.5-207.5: 40.2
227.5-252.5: 26.3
